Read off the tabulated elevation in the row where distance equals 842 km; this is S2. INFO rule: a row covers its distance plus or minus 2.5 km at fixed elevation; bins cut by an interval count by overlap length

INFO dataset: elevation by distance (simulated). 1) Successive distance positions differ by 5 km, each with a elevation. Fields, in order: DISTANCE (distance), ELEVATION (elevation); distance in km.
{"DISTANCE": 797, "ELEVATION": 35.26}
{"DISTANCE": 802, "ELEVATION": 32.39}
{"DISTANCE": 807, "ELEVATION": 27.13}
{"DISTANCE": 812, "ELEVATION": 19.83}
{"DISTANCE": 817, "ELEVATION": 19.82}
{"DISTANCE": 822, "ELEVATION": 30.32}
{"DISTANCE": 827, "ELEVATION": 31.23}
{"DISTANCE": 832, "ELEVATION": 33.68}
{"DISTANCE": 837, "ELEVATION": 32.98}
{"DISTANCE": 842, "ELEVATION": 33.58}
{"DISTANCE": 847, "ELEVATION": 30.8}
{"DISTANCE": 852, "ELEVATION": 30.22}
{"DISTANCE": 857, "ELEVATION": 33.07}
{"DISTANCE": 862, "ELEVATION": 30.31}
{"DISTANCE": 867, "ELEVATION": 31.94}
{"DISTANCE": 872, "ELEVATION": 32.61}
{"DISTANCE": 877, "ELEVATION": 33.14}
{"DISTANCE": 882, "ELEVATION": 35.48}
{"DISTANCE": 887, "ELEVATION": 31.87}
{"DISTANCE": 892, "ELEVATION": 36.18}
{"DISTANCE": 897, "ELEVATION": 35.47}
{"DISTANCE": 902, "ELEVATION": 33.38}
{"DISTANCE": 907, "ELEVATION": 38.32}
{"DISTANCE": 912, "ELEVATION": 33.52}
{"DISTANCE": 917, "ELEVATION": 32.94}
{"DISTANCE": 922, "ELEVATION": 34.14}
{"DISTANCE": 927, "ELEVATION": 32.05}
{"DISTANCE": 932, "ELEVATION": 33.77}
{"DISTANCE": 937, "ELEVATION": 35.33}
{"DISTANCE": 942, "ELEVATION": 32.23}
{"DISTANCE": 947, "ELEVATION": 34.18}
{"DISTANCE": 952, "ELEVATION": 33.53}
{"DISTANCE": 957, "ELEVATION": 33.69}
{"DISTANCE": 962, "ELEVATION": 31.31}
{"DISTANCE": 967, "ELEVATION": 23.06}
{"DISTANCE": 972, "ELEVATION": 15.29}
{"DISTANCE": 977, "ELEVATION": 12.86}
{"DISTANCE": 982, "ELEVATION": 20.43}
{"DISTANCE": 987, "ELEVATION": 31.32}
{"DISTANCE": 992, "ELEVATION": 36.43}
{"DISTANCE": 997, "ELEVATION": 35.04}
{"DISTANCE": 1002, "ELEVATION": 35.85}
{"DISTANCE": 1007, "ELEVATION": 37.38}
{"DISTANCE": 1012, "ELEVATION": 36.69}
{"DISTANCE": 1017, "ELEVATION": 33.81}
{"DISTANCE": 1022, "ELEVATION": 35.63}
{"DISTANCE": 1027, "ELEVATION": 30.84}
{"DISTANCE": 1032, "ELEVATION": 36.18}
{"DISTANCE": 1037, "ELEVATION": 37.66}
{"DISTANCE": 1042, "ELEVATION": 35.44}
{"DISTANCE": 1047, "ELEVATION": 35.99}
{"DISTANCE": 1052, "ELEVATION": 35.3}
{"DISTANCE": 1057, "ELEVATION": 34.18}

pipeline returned 33.58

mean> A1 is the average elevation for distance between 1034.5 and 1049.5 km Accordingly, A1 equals 36.4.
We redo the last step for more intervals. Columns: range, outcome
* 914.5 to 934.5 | 33.2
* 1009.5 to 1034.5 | 34.6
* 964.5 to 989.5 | 20.6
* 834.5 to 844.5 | 33.3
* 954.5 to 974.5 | 25.8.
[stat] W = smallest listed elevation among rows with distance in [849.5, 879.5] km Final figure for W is 30.22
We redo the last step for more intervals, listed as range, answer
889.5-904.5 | 33.38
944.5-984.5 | 12.86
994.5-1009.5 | 35.04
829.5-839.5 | 32.98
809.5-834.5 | 19.82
